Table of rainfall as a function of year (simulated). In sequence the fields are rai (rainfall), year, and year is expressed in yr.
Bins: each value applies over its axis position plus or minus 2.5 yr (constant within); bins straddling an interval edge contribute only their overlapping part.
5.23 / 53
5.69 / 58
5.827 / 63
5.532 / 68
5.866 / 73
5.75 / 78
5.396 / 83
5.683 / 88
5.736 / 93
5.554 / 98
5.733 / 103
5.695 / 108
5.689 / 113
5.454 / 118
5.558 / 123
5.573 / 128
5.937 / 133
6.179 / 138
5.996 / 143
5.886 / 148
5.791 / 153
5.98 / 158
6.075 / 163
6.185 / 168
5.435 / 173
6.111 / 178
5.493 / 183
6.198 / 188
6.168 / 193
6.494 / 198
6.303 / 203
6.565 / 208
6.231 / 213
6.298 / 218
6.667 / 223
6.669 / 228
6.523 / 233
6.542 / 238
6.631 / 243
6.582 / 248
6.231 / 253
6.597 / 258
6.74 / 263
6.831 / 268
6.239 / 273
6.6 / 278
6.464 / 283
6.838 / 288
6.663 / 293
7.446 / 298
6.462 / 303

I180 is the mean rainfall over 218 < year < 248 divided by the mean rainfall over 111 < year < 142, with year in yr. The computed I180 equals 1.1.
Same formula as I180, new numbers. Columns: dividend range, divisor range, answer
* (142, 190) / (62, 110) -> 1.04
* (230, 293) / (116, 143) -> 1.14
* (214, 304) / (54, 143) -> 1.16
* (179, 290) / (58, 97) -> 1.13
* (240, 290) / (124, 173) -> 1.11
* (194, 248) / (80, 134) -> 1.15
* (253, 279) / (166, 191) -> 1.12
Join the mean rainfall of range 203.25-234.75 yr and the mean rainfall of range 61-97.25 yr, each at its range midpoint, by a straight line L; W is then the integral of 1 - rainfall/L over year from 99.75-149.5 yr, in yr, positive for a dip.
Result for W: 1.5 yr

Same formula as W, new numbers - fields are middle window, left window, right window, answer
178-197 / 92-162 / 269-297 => 0.28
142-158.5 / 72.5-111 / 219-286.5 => 0.26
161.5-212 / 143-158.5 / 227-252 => 0.48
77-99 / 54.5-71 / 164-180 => 0.39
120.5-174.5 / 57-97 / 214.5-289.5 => 1.36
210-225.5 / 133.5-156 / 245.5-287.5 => -0.22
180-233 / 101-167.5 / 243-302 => -0.50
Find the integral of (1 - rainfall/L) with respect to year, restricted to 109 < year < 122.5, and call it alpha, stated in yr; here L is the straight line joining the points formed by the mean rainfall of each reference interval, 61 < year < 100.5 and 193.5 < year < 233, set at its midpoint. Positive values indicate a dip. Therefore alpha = 0.7 yr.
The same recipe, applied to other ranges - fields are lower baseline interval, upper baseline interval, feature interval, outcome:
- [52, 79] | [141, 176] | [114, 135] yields 0.7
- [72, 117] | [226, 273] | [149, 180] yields 0.8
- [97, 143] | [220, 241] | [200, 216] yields 0.1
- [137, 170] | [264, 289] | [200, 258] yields -1.1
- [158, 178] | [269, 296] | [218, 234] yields -0.8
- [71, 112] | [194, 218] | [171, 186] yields 1.2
